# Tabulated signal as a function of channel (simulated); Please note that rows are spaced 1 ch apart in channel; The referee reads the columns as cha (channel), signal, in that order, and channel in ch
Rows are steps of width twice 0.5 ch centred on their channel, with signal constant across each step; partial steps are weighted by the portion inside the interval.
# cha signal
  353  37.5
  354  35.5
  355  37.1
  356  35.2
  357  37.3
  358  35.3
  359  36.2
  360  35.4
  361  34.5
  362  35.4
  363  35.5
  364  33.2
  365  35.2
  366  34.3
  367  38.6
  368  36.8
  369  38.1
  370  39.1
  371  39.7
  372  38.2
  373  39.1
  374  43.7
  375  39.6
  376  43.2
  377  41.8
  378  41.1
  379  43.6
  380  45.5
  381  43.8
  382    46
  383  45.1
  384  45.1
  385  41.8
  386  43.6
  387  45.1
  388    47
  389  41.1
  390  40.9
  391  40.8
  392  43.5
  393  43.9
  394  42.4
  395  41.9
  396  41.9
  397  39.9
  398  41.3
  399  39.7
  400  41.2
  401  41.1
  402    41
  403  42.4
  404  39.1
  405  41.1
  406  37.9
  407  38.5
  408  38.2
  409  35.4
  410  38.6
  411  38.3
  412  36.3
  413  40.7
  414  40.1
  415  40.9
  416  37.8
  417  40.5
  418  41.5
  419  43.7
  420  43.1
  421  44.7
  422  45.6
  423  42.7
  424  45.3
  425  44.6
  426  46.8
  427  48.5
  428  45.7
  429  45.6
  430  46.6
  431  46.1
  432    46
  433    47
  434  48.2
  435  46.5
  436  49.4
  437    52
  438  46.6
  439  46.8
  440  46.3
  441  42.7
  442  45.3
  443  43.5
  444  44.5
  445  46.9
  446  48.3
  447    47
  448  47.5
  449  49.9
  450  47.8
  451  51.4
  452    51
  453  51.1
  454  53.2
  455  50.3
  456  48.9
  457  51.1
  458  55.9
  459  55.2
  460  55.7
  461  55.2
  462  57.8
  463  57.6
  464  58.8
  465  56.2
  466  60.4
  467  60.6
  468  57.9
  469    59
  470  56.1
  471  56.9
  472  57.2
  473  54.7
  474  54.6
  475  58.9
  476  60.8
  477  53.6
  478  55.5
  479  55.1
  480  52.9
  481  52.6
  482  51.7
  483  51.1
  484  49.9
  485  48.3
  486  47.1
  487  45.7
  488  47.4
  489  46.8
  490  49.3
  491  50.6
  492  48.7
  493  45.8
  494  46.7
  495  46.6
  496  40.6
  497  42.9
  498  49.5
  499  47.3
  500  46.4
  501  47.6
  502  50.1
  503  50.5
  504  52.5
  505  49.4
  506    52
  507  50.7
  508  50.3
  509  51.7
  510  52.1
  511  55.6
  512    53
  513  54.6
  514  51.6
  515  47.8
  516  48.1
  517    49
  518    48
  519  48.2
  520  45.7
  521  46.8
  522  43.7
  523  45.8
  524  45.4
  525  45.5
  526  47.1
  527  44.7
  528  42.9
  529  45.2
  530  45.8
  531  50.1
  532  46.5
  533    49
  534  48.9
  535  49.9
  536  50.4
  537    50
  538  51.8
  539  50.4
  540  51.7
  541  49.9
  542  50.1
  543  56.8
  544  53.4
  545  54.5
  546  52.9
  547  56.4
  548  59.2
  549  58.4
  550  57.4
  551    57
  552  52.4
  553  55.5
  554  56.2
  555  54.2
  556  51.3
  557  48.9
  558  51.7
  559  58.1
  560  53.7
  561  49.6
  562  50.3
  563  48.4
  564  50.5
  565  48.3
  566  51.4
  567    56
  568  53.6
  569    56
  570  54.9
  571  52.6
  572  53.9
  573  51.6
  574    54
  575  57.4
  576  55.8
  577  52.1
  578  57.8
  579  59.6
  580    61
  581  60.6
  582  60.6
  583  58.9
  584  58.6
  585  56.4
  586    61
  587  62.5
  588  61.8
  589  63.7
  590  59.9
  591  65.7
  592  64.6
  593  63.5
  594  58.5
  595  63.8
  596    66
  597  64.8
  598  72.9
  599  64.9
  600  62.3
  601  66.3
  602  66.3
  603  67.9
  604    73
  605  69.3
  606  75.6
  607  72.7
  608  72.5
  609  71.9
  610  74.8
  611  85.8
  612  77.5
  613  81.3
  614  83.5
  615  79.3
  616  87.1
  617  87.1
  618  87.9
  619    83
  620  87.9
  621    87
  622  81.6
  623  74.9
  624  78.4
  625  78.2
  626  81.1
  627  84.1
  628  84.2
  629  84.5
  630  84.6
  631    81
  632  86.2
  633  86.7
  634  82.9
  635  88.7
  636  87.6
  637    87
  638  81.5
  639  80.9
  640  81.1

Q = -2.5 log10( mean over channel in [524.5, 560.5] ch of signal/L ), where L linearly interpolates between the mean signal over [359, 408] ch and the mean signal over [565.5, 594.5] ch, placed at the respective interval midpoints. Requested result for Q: 0.06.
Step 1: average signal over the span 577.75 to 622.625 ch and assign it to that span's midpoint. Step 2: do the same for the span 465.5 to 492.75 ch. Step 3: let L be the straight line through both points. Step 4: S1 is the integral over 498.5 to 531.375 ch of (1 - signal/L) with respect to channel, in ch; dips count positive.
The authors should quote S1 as 5.4 ch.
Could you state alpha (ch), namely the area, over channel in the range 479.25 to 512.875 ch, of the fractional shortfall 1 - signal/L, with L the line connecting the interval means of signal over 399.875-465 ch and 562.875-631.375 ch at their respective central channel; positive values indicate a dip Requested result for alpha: 3.2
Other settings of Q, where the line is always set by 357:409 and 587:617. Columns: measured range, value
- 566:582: 0.19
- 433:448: 0.03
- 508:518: 0.14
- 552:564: 0.22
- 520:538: 0.27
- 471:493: 0.04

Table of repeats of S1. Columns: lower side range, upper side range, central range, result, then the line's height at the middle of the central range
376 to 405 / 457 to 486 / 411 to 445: 2.8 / 48.5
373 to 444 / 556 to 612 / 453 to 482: -4.0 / 49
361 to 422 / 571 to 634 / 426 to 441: -0.2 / 46.6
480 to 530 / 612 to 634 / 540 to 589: 8.0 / 65.9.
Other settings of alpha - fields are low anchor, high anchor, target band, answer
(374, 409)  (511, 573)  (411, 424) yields 0.6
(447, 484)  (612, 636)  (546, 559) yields 2.8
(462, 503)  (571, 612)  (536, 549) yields 1.2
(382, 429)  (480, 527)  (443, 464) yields -2.8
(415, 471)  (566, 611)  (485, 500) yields 1.9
